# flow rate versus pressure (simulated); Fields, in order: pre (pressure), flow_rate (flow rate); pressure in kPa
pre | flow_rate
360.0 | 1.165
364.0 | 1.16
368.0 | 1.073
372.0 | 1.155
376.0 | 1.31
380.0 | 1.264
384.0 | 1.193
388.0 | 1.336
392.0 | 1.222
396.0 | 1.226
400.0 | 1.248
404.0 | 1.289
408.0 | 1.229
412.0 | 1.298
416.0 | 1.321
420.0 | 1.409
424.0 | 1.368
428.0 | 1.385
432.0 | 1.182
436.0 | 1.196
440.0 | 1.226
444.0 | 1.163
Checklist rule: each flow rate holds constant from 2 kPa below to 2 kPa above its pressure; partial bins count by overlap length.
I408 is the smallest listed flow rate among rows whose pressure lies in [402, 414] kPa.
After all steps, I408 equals 1.229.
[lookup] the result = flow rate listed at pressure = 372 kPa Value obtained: 1.155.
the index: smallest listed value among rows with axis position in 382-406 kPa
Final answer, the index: 1.193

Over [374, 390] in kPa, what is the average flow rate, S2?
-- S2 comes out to 1.28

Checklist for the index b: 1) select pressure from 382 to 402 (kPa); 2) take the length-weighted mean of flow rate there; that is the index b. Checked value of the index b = 1.24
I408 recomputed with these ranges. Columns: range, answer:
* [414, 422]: 1.321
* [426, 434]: 1.182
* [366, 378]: 1.073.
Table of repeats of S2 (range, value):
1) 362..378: 1.17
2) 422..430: 1.38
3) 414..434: 1.33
